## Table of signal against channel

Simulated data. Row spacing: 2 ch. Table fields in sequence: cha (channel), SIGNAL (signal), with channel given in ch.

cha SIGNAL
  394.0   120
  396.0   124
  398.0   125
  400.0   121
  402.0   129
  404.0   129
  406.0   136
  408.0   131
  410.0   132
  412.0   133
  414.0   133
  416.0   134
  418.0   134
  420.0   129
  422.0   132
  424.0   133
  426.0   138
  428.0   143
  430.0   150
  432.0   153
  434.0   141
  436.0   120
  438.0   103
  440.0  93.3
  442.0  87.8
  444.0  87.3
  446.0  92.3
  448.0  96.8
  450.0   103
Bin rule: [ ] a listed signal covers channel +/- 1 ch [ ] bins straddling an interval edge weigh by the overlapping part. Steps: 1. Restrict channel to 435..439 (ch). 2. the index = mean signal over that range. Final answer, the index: 112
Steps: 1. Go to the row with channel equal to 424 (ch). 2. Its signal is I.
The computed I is 133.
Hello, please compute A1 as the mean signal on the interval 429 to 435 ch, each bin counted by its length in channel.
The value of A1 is 148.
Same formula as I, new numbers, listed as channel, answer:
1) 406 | 136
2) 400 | 121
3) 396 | 124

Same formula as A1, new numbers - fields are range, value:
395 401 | 123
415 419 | 134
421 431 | 139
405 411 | 133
